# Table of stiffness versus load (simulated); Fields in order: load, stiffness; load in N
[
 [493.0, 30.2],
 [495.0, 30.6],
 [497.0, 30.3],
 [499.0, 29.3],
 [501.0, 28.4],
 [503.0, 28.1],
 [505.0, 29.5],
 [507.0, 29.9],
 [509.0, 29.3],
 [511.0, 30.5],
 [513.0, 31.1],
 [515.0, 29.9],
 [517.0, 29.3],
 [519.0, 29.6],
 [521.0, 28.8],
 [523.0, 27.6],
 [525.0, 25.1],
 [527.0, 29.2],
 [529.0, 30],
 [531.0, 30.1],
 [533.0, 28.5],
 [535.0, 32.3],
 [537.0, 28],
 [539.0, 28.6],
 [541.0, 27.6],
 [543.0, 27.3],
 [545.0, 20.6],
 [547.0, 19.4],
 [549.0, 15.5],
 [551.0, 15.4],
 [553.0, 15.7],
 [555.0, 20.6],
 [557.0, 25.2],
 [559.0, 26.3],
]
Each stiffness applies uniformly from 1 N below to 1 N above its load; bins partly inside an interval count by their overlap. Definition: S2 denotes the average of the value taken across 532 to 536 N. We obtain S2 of 30.4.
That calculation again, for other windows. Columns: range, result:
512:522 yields 29.7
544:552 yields 17.7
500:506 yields 28.7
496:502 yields 29.3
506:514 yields 30.2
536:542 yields 28.1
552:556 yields 18.1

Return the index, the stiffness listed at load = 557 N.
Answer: 25.2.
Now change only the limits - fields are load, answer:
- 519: 29.6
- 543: 27.3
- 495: 30.6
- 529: 30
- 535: 32.3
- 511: 30.5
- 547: 19.4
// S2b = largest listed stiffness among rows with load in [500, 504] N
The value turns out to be 28.4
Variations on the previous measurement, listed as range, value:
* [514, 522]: 29.9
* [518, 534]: 30.1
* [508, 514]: 31.1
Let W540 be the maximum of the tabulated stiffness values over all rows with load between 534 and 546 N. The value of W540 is 32.3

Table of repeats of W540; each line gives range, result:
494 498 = 30.6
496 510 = 30.3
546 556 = 20.6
